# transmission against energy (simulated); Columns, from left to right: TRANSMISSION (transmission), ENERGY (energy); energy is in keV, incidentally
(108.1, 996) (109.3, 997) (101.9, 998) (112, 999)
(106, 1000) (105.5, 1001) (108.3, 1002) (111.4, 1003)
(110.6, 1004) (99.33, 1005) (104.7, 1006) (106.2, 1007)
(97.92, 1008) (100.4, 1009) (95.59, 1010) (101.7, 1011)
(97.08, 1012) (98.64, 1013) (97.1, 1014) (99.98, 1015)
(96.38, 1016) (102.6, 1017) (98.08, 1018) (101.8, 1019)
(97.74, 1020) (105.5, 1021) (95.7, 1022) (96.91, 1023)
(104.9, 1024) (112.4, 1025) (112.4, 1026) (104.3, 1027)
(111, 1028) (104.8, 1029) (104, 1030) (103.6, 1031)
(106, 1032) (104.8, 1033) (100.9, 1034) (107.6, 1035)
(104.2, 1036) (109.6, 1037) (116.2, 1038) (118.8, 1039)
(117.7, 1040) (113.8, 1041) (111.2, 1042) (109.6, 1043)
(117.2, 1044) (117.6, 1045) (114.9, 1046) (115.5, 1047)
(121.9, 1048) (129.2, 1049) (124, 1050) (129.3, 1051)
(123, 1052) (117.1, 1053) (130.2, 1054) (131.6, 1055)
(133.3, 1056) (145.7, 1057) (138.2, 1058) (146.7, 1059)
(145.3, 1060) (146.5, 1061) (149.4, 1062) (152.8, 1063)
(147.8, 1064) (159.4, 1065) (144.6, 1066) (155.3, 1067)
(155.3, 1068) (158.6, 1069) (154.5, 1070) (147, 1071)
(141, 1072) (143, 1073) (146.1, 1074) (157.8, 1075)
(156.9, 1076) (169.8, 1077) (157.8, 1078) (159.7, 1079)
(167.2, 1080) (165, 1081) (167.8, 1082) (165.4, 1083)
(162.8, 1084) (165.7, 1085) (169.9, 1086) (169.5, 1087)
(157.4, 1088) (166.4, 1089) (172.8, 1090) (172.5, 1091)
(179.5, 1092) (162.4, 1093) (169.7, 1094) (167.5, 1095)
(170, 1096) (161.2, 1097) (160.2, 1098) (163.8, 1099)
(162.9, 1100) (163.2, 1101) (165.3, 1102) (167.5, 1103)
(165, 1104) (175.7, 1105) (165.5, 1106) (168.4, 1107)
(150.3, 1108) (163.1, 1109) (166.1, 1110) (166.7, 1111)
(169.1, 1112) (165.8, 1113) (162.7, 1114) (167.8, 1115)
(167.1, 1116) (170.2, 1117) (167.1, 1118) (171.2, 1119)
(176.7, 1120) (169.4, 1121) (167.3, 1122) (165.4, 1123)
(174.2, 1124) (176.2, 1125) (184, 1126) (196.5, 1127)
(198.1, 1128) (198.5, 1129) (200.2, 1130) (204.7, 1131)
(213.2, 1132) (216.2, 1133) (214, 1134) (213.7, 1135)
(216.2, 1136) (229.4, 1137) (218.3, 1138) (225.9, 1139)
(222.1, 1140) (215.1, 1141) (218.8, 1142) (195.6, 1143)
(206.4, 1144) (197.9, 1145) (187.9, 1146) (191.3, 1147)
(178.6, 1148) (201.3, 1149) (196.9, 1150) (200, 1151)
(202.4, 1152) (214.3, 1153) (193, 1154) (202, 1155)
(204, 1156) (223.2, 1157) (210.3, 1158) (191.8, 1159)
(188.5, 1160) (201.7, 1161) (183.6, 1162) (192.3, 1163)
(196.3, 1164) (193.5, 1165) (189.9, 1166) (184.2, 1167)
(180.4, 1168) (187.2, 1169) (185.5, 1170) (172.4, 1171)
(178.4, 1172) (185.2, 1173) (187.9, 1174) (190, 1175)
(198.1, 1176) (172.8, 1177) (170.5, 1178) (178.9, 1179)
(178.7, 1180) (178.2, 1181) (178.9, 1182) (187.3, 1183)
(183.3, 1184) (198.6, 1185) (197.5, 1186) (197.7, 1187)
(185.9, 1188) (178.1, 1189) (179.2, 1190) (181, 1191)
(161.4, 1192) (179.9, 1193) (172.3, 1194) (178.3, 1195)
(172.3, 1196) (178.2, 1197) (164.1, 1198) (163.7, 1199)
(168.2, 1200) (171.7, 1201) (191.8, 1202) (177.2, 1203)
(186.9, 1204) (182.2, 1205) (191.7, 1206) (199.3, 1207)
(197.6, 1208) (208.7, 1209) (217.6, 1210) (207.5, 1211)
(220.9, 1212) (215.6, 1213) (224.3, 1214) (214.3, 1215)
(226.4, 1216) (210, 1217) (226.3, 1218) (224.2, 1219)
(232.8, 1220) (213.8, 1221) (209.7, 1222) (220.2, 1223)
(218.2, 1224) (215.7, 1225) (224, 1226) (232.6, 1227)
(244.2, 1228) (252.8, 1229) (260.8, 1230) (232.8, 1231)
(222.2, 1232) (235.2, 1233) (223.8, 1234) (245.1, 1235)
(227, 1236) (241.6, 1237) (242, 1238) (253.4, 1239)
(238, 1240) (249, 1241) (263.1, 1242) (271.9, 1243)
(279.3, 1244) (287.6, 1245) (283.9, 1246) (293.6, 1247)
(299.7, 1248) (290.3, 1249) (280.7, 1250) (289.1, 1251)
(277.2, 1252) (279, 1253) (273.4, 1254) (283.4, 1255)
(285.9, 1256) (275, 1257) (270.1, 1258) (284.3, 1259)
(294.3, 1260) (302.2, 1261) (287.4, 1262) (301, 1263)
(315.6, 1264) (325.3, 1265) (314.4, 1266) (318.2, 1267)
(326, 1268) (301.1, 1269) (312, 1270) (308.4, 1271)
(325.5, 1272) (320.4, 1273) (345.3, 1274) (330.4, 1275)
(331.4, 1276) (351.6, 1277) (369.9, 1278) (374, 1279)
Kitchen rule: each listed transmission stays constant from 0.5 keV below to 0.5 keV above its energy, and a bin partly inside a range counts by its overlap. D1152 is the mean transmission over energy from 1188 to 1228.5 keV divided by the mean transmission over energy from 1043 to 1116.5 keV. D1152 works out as 1.3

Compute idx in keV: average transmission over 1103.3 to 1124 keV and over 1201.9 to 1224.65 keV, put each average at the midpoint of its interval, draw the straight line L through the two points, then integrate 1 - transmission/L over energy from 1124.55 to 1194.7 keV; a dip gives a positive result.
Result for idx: -3.2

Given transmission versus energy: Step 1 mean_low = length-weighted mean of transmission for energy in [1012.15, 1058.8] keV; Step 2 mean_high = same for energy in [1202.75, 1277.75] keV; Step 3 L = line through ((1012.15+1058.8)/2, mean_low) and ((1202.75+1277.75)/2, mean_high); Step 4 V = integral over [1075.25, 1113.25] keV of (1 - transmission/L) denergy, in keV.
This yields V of -2.8 keV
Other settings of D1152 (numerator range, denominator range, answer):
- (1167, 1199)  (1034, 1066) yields 1.42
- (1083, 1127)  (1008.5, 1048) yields 1.58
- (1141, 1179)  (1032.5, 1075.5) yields 1.47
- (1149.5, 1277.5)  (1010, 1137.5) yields 1.56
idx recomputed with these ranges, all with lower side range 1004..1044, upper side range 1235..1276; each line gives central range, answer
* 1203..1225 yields 3.8 keV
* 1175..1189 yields 2.7 keV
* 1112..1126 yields 0.8 keV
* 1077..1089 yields -1.0 keV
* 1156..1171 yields 1.5 keV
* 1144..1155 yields 0.4 keV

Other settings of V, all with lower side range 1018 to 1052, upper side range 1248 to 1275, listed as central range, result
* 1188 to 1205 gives 4.8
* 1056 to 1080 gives -2.3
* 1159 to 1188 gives 5.1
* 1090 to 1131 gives 0.5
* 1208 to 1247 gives 5.3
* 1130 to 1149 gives -1.1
